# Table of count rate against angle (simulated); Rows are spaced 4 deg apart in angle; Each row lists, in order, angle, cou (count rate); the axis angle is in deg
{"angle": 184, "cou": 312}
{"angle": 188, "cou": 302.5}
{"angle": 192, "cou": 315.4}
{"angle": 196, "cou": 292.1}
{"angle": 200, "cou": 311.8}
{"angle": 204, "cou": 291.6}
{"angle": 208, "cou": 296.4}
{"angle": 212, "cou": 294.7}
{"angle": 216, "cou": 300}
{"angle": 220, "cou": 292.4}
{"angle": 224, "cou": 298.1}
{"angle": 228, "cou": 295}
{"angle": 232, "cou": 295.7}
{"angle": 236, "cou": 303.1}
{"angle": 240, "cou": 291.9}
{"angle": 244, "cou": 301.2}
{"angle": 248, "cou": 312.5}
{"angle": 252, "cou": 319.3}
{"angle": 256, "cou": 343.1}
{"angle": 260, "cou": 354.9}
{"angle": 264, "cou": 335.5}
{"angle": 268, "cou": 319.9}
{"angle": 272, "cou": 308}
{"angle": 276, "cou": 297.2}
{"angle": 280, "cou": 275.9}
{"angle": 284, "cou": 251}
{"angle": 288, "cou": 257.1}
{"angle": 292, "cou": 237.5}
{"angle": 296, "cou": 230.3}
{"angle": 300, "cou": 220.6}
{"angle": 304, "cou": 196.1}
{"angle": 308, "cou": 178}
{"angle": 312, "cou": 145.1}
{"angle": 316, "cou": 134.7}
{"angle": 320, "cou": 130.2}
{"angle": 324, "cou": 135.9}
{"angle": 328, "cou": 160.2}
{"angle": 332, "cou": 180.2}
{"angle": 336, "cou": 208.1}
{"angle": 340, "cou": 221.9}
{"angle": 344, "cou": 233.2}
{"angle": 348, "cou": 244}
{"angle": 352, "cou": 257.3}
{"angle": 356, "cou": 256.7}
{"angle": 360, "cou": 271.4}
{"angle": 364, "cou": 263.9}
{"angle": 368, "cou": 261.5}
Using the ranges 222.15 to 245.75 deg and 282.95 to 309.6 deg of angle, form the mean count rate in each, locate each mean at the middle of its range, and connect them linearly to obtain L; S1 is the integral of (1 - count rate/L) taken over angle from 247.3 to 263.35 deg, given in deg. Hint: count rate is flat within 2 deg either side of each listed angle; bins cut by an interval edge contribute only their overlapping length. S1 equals -3.7 deg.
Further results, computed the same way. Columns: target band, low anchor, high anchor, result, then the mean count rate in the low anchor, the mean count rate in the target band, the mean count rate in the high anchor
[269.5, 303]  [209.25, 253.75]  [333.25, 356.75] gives 1.3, 300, 259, 234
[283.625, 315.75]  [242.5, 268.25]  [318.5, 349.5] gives 5.5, 328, 208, 189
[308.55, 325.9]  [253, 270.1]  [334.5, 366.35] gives 8.7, 337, 140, 245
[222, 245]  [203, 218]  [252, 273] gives 1.1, 296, 297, 332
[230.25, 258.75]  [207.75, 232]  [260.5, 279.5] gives -0.5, 296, 311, 315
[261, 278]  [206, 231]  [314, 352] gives -4.8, 296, 317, 187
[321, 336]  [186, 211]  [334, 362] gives 5.2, 301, 163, 242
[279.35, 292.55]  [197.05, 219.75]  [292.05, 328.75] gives -3.3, 298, 255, 174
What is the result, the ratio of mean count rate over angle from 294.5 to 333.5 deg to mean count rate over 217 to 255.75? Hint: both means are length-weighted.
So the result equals 0.56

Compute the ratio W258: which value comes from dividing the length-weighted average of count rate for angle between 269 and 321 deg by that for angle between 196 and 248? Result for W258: 0.75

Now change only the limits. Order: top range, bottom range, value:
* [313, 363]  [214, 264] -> 0.65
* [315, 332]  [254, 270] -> 0.43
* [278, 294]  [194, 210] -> 0.86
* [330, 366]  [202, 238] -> 0.80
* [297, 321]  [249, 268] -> 0.51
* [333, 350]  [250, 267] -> 0.66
